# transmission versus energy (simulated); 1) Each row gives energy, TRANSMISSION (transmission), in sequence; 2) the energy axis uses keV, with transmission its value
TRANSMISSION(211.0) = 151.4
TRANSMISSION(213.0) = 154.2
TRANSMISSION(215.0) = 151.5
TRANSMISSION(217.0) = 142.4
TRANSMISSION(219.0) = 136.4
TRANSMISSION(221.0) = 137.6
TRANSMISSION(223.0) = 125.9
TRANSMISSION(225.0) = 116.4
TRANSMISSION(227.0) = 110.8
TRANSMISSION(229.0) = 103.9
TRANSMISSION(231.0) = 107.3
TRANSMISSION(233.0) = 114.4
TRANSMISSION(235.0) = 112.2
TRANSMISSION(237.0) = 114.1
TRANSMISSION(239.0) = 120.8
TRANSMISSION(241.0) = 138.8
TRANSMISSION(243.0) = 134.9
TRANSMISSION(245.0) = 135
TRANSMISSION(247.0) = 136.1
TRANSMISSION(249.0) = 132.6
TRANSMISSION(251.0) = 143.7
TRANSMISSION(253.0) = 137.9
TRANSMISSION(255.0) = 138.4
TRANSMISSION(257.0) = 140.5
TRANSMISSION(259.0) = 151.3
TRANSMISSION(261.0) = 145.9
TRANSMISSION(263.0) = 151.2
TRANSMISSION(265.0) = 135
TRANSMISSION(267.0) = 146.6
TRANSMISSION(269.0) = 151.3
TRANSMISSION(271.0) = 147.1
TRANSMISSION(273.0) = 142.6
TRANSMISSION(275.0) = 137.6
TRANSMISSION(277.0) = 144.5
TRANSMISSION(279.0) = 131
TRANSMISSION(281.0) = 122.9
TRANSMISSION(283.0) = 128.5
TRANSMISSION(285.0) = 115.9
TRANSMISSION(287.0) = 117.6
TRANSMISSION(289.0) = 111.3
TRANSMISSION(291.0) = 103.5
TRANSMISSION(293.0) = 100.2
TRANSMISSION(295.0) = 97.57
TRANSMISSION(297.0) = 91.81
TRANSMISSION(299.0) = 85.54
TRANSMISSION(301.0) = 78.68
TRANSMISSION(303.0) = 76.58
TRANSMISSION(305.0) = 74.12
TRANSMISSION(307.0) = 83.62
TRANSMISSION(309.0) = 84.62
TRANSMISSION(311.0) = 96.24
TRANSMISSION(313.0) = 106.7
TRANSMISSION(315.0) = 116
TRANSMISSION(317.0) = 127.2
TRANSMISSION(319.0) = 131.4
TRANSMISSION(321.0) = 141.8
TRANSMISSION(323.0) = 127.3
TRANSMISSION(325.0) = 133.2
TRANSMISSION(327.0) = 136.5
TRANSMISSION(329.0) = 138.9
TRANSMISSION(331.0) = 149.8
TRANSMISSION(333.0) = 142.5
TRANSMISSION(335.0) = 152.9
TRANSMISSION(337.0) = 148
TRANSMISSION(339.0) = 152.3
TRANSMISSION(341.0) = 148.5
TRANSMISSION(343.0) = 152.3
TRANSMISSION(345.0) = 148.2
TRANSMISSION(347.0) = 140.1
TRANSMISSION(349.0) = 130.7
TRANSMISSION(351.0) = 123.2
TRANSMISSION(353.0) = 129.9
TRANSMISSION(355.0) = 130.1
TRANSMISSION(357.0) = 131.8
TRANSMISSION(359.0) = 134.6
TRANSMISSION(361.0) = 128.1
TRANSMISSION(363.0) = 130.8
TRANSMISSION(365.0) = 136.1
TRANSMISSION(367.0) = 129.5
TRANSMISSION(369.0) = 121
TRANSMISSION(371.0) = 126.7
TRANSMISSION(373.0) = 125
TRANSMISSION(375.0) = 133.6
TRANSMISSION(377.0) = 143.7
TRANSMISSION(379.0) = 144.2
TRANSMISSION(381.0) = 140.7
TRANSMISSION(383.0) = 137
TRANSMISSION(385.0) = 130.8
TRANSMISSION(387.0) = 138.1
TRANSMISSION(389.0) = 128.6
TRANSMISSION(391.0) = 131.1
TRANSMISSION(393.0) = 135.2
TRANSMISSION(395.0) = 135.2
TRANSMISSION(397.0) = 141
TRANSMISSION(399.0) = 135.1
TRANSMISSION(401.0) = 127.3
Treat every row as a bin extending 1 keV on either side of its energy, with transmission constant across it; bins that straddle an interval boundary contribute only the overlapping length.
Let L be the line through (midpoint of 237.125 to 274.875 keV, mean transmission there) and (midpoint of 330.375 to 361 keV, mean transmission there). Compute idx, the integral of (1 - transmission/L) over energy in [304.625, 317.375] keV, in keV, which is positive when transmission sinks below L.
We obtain 3.83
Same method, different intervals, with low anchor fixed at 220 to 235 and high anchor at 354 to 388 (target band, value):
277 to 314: 6.7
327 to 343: -2.3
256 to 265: -1.9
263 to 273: -2.0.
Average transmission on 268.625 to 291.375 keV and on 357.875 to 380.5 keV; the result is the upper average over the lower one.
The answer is 1.02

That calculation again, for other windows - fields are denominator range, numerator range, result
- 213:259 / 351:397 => 1.02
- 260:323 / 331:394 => 1.17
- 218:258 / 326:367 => 1.10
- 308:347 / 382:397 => 1.00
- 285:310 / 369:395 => 1.44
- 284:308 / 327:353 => 1.51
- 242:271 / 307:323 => 0.80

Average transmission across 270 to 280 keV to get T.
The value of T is 141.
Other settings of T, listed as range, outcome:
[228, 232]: 106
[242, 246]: 135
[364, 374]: 128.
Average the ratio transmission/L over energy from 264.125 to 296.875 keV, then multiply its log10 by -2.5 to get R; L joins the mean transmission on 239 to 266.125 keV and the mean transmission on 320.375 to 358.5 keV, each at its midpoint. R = 0.11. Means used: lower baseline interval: 139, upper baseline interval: 140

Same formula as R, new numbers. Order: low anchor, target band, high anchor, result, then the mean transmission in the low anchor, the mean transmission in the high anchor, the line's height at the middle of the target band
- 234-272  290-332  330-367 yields 0.26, 138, 139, 139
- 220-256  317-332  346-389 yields -0.05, 126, 133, 130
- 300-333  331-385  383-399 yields -0.10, 114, 135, 125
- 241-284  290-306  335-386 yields 0.49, 140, 136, 138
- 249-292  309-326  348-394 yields 0.12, 135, 132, 134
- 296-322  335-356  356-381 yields -0.18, 99.6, 132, 120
